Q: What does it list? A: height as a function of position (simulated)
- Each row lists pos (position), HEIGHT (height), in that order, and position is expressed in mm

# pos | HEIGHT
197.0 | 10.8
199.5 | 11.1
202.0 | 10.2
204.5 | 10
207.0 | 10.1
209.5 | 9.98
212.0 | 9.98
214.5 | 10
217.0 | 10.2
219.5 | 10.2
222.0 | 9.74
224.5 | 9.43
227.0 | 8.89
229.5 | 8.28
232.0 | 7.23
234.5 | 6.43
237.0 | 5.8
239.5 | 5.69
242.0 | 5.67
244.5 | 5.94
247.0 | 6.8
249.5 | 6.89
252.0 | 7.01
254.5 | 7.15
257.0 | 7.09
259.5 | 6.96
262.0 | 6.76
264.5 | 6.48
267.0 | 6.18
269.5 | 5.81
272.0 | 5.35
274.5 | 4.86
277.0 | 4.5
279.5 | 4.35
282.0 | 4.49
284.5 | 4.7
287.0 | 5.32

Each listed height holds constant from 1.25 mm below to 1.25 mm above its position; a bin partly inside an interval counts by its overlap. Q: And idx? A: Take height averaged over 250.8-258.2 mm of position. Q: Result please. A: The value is 7.08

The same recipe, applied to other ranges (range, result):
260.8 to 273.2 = 6.12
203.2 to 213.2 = 10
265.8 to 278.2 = 5.34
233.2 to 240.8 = 5.98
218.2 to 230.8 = 9.3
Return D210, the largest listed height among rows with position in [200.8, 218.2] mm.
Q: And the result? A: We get 10.2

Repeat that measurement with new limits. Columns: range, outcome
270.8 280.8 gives 5.35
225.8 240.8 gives 8.89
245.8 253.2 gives 7.01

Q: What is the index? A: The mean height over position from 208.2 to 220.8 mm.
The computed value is 10.1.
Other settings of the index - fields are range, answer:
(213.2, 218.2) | 10.1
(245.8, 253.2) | 6.9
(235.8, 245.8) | 5.78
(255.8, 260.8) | 7.02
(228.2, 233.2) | 7.77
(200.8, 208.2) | 10.1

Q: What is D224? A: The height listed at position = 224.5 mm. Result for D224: 9.43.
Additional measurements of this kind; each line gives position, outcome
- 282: 4.49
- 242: 5.67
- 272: 5.35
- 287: 5.32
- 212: 9.98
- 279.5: 4.35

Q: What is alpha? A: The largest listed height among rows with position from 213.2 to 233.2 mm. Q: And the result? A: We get 10.2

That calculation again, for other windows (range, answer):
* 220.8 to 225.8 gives 9.74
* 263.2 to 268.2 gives 6.48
